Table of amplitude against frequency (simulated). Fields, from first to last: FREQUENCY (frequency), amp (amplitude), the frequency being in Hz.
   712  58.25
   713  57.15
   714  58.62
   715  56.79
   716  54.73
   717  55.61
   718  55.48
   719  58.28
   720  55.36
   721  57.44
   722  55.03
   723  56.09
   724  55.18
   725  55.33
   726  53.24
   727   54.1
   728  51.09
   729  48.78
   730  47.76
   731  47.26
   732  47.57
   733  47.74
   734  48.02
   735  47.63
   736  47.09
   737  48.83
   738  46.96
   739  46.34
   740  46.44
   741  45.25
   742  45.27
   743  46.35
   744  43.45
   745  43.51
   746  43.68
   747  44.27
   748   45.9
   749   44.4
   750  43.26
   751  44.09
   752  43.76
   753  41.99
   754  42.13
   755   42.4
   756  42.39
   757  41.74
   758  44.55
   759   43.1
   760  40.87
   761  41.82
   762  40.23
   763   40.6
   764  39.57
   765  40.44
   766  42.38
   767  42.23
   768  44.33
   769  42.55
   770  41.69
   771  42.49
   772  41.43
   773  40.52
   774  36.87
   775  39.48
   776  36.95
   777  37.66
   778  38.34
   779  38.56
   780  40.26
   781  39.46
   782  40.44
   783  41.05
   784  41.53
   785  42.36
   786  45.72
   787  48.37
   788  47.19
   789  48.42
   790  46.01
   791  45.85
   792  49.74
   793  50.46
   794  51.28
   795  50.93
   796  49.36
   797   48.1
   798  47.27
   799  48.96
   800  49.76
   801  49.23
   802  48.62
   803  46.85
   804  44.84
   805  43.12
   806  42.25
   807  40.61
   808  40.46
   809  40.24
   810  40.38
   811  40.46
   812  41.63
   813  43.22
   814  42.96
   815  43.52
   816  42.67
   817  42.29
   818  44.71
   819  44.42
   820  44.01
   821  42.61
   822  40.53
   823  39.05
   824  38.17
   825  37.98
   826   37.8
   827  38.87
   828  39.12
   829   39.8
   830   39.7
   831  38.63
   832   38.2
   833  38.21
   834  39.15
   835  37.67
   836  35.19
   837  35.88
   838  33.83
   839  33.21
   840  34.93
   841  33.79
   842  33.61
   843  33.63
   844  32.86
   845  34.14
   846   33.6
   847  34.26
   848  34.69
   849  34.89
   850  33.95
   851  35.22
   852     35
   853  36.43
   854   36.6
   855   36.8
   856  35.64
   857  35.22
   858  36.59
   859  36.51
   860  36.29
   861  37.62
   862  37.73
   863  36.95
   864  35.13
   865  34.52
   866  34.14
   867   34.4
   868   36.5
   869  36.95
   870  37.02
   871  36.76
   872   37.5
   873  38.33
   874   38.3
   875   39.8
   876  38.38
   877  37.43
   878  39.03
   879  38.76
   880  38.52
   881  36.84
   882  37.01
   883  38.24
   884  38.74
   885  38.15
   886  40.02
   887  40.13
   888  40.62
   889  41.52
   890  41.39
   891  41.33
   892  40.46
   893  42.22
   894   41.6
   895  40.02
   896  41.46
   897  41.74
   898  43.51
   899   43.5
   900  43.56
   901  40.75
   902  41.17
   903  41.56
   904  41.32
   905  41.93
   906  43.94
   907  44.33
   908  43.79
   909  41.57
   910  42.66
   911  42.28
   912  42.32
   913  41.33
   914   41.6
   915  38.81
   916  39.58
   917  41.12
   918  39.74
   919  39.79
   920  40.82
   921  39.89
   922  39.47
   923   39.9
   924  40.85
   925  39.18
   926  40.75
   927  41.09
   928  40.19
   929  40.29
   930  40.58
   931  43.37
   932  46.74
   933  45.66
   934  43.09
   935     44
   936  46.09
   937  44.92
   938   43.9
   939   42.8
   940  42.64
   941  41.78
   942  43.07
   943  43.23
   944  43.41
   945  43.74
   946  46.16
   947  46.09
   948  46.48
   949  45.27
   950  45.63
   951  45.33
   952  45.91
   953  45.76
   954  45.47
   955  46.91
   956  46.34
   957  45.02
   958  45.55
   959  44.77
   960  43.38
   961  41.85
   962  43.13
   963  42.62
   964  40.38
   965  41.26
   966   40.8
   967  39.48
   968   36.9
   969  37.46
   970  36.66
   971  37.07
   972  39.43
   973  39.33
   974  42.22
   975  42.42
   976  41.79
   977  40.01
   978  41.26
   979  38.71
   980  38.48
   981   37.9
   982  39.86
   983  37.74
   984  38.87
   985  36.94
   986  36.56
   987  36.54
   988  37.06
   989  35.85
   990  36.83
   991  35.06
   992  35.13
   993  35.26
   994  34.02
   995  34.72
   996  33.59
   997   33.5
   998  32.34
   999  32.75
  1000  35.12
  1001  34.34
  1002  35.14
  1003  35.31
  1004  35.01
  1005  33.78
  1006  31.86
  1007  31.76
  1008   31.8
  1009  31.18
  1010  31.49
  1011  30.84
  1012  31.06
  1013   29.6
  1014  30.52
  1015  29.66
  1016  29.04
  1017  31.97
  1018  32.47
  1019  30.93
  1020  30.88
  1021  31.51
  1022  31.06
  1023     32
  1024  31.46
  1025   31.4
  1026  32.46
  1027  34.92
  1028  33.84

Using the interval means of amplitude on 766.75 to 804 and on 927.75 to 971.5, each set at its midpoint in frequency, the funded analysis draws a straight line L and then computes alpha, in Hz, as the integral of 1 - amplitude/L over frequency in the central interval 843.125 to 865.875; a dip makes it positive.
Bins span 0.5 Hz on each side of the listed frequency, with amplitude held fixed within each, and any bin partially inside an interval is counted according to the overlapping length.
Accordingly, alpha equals 4.4 Hz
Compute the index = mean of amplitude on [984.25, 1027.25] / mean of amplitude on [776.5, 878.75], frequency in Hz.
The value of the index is 0.8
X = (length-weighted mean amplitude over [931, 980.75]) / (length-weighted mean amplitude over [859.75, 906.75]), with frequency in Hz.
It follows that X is 1.09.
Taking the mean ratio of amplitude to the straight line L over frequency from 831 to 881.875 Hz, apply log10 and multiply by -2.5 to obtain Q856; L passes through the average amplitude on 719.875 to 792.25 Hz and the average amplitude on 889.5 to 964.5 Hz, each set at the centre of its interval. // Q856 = 0.20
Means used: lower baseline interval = 44.9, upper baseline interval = 42.7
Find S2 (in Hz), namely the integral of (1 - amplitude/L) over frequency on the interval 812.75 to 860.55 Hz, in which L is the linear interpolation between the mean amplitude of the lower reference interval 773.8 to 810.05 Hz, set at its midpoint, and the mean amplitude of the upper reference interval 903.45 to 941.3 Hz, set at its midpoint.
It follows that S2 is 6.5 Hz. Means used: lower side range 44.4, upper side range 42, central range 37.6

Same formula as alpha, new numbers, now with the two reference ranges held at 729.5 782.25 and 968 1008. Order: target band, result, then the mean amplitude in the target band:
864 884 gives 1.25 Hz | 37.3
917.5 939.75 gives -2.19 Hz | 42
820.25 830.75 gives 0.42 Hz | 39.5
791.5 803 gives -2.03 Hz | 49.3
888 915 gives -2.06 Hz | 41.9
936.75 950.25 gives -2.28 Hz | 44.2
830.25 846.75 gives 2.15 Hz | 35.5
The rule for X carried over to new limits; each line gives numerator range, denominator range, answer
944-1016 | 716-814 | 0.84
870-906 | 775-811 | 0.90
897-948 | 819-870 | 1.16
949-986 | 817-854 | 1.11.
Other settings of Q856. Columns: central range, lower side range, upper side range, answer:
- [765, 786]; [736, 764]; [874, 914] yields 0.068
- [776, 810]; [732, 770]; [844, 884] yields -0.092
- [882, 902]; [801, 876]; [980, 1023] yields -0.115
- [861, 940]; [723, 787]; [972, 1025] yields -0.054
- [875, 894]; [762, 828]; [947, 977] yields 0.088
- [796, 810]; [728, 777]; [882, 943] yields -0.057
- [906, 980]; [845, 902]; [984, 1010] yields -0.174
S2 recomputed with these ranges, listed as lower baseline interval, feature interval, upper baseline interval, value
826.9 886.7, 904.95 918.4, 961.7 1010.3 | -1.87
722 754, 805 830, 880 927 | 1.78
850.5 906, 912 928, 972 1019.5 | -1.26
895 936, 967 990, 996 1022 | -2.14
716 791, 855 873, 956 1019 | 2.18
